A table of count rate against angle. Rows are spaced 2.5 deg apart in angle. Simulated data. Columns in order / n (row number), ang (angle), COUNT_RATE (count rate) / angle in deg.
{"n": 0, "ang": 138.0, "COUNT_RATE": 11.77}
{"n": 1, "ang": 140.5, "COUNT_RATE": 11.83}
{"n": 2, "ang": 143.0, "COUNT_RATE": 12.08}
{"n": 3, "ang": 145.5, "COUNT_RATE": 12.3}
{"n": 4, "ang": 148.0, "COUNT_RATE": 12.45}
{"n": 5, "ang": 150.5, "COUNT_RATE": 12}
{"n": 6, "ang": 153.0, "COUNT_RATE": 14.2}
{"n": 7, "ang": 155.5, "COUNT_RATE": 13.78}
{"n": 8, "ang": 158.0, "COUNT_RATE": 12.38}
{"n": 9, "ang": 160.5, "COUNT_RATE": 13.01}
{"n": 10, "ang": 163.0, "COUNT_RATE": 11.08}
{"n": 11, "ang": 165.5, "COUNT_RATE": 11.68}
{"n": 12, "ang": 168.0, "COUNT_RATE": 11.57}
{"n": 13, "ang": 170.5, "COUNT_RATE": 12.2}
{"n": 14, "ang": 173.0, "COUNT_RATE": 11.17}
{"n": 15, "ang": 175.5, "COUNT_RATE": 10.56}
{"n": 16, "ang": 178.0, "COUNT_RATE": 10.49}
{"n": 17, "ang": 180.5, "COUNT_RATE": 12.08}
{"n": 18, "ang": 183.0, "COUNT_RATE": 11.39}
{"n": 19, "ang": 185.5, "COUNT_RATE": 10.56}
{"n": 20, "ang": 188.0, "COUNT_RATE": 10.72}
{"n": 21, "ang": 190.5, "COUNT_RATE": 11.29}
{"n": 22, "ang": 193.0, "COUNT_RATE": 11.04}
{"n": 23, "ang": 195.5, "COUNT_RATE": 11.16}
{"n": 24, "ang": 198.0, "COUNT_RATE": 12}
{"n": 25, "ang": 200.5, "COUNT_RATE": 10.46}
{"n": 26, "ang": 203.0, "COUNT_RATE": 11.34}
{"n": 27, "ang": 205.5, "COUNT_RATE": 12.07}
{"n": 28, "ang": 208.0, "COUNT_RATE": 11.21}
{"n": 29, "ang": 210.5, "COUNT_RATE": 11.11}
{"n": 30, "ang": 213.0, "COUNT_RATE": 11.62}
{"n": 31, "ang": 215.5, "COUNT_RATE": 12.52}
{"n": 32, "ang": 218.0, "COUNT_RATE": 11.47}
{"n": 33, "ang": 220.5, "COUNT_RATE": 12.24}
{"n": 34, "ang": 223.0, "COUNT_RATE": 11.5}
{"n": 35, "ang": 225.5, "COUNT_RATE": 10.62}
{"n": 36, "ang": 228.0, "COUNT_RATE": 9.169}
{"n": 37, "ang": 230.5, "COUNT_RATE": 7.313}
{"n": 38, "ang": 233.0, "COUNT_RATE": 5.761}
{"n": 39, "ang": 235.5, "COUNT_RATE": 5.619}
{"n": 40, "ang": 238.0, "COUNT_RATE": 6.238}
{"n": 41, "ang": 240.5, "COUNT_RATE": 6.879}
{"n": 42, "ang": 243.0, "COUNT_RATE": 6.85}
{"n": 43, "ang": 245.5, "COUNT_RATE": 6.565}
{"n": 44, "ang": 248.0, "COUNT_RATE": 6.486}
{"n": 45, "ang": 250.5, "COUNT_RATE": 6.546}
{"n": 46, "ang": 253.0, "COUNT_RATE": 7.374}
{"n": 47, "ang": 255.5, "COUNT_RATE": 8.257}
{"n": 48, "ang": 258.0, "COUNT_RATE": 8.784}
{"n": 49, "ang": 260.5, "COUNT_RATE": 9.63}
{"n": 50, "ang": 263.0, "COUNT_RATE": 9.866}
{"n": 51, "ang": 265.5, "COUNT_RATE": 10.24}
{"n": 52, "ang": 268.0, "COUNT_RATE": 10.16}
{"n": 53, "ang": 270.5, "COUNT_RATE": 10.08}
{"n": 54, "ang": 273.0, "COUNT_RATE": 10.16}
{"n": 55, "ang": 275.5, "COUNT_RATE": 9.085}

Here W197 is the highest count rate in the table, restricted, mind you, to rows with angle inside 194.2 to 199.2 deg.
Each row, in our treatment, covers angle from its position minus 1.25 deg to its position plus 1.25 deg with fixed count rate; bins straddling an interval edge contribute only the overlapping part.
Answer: 12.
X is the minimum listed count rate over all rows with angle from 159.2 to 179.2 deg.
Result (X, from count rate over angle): 10.49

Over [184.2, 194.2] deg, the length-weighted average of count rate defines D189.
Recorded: 10.9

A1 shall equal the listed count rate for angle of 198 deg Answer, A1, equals 12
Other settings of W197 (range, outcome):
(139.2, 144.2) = 12.08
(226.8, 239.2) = 9.169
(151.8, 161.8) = 14.2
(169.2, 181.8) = 12.2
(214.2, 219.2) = 12.52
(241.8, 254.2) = 7.374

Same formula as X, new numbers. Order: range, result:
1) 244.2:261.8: 6.486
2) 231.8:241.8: 5.619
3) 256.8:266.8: 8.784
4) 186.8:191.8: 10.72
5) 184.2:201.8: 10.46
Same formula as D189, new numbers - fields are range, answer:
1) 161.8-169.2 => 11.4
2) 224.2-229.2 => 9.92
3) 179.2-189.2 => 11.2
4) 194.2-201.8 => 11.2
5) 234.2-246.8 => 6.43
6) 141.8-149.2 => 12.3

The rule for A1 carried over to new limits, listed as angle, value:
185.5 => 10.56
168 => 11.57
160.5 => 13.01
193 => 11.04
